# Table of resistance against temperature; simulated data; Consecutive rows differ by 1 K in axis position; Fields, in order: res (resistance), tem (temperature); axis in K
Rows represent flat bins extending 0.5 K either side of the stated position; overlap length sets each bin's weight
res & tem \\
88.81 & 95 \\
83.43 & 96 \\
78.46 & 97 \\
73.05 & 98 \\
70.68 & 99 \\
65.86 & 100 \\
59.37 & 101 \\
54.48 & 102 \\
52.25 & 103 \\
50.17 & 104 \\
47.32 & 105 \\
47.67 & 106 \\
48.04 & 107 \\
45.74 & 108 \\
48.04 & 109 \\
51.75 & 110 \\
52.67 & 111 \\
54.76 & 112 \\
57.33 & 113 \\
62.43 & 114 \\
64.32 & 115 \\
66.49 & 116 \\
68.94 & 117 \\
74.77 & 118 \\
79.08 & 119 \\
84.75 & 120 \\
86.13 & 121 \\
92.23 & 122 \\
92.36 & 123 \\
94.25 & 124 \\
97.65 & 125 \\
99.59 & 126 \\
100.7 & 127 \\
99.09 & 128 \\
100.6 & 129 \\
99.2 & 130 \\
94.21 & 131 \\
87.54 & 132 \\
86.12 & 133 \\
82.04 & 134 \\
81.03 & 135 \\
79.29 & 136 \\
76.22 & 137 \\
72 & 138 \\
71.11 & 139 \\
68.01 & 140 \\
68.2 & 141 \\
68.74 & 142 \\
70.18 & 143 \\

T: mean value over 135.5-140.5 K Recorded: 73.3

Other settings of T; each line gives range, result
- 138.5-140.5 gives 69.6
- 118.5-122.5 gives 85.5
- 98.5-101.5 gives 65.3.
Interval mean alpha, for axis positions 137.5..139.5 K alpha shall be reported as 71.6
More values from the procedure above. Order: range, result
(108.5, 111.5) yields 50.8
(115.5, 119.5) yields 72.3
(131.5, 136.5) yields 83.2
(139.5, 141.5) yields 68.1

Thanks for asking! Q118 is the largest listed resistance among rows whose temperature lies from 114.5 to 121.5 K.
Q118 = 86.13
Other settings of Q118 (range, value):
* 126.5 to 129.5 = 100.7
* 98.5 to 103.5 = 70.68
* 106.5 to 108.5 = 48.04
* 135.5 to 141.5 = 79.29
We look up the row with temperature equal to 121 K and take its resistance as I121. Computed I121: 86.13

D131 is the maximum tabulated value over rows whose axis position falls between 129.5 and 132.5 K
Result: 99.2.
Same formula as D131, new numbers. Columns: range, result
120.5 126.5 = 99.59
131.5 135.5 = 87.54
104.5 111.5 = 52.67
